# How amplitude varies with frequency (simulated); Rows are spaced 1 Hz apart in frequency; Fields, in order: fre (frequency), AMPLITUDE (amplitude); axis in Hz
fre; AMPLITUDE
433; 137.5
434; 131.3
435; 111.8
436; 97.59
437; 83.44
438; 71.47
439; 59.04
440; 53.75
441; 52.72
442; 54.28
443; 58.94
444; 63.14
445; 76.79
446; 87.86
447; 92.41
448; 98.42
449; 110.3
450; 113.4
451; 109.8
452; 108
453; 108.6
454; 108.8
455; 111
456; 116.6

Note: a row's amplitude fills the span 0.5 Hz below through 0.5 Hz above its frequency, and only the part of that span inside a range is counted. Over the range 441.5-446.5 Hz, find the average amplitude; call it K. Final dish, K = 68.2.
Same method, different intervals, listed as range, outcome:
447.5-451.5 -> 108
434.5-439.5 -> 84.7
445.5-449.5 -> 97.2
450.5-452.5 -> 109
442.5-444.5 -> 61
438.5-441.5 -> 55.2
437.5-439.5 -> 65.3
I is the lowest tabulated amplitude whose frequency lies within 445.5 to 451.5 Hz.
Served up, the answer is 87.86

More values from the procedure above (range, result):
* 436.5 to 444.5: 52.72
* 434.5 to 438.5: 71.47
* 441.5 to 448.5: 54.28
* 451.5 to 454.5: 108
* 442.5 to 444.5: 58.94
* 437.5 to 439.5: 59.04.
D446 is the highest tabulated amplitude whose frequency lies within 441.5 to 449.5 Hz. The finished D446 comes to 110.3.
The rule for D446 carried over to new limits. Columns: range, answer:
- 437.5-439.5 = 71.47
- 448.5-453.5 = 113.4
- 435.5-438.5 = 97.59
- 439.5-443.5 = 58.94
